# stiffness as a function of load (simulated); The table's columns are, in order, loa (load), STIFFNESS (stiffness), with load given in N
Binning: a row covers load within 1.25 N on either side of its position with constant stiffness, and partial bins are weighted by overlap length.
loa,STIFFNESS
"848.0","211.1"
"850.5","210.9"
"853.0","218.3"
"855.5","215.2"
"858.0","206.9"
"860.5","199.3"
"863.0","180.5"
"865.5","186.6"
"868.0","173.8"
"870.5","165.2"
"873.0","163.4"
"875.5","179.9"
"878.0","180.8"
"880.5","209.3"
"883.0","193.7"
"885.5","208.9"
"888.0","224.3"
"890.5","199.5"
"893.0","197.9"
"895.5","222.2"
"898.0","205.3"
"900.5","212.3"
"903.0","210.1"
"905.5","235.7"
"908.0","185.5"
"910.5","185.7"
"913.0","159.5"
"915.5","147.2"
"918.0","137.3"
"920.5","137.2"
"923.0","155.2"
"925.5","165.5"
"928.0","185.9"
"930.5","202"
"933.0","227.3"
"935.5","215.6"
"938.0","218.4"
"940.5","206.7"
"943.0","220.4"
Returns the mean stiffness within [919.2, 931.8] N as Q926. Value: 169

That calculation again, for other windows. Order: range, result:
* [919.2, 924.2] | 146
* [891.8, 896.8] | 210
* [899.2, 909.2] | 211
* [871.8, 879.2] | 175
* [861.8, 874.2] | 174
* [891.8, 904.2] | 210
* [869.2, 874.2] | 164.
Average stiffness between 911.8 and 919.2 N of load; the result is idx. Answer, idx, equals 148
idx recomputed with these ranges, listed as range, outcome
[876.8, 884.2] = 195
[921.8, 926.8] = 161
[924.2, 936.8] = 199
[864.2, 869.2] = 180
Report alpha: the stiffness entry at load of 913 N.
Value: 159.5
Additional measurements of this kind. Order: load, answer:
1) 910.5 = 185.7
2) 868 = 173.8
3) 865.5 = 186.6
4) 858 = 206.9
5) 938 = 218.4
